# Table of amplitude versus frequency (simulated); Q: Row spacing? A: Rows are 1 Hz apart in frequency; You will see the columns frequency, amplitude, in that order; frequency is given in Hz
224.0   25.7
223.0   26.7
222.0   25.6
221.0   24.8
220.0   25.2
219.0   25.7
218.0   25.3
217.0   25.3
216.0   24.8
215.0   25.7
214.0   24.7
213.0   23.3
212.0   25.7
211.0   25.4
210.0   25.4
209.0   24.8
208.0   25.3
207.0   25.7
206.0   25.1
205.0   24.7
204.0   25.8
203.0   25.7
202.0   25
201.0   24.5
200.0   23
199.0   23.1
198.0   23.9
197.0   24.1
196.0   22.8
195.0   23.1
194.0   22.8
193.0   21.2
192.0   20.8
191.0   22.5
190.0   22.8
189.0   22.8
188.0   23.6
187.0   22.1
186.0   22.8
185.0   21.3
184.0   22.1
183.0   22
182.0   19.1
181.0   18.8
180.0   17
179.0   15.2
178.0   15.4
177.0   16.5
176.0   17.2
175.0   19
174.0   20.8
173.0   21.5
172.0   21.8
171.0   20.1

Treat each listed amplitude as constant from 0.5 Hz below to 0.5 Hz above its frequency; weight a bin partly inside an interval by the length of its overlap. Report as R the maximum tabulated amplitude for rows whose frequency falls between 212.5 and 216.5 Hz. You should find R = 25.7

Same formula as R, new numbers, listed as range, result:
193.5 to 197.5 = 24.1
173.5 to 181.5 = 20.8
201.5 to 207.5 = 25.8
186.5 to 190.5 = 23.6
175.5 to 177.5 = 17.2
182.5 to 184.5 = 22.1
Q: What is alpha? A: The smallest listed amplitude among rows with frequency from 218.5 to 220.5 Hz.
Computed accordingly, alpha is 25.2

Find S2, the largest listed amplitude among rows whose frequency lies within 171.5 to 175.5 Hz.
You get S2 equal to 21.8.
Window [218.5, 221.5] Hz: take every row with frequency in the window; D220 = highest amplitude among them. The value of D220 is 25.7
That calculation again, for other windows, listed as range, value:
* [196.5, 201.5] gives 24.5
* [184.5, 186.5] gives 22.8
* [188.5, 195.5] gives 23.1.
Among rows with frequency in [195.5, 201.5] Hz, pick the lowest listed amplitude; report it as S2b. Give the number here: 22.8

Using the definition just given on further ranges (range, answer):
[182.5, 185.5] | 21.3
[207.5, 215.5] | 23.3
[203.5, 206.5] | 24.7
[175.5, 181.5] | 15.2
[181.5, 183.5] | 19.1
